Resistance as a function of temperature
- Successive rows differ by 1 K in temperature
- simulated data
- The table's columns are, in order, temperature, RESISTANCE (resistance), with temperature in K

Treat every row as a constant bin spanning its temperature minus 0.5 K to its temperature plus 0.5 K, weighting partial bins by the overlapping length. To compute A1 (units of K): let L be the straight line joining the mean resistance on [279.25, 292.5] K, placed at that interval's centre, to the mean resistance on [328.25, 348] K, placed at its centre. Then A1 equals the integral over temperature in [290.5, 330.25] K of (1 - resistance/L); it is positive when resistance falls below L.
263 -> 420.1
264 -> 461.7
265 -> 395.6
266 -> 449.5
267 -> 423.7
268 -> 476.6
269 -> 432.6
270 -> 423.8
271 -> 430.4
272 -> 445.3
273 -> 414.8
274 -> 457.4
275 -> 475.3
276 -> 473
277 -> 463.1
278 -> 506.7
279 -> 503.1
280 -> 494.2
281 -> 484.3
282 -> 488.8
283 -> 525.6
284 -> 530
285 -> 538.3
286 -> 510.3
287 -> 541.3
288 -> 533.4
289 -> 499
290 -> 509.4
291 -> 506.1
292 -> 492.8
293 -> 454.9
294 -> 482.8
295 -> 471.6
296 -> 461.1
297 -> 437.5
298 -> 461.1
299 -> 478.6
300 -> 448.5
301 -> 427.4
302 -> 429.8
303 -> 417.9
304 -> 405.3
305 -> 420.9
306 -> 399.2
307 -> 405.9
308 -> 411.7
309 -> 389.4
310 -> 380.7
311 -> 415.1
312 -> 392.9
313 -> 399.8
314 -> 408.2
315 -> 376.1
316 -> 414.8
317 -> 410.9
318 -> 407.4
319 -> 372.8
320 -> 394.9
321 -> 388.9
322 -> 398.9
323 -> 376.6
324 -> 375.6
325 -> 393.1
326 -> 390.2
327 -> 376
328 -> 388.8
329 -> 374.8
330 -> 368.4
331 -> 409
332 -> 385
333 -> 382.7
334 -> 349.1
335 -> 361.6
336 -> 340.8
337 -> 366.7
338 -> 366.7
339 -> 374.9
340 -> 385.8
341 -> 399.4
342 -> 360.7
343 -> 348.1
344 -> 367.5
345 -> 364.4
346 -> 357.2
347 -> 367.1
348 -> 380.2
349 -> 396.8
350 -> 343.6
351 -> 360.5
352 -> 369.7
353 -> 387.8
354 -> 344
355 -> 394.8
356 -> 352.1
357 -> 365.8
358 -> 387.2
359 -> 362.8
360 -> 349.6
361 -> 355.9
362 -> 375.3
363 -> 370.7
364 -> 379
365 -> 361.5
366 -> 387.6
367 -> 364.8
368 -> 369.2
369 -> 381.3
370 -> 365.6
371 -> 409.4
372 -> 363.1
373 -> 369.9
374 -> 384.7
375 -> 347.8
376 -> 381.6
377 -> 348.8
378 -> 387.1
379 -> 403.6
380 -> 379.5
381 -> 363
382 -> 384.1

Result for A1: 2.7 K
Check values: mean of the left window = 512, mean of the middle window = 415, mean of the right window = 370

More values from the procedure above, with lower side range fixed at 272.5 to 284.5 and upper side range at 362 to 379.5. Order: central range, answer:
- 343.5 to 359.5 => 1.2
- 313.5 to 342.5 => 2.9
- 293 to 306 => 0.5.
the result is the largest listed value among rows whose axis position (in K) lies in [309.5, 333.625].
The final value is 415.1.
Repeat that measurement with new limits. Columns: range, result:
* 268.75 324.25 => 541.3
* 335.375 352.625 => 399.4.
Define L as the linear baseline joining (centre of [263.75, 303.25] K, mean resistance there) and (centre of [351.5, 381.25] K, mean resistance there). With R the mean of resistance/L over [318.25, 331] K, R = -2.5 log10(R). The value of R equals 0.101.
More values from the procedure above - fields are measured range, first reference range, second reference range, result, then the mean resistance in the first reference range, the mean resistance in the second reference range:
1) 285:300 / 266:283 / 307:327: -0.13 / 464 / 394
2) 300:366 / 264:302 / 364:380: 0.10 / 474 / 375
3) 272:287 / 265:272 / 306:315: -0.15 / 437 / 399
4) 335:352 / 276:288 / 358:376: 0.12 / 507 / 371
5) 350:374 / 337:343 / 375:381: 0.01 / 374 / 376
